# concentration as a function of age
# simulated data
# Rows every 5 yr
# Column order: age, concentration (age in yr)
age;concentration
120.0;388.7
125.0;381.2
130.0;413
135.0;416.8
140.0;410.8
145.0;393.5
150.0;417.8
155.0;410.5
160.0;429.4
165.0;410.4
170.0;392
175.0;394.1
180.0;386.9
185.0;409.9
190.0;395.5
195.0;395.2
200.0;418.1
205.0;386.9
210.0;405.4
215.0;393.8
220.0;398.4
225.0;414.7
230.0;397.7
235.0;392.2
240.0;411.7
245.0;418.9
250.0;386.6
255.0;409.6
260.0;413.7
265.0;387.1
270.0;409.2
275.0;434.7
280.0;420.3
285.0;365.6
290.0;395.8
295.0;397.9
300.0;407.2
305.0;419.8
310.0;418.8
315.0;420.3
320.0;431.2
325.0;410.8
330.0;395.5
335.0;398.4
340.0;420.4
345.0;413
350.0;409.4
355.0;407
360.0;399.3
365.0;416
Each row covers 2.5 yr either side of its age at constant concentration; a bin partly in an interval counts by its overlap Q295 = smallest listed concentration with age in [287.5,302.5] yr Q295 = 395.8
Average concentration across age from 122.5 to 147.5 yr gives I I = 403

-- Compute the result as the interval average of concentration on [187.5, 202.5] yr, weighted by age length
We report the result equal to 403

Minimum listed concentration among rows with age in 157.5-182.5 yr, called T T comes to 386.9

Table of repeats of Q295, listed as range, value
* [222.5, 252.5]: 386.6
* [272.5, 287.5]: 365.6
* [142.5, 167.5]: 393.5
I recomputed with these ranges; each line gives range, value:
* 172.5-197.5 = 396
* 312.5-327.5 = 421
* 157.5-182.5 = 403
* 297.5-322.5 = 419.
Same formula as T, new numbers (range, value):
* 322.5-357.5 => 395.5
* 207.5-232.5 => 393.8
